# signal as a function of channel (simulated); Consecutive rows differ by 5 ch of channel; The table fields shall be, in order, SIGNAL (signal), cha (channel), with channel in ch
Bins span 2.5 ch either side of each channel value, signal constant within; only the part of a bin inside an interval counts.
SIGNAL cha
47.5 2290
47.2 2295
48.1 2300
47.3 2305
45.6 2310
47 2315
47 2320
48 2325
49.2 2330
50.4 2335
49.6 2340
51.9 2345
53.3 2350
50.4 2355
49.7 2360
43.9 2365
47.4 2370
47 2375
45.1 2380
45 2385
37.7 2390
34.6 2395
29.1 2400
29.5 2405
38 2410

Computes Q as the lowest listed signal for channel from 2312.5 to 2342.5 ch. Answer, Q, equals 47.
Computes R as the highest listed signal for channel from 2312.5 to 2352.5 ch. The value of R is 53.3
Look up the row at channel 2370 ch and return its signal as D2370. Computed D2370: 47.4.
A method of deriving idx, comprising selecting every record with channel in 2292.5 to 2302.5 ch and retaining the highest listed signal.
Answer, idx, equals 48.1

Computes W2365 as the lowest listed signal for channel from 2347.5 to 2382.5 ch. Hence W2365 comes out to 43.9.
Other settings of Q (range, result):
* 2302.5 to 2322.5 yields 45.6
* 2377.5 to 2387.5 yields 45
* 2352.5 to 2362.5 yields 49.7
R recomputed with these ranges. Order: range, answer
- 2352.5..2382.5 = 50.4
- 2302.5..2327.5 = 48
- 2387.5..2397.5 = 37.7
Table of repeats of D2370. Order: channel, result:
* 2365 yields 43.9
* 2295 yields 47.2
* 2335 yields 50.4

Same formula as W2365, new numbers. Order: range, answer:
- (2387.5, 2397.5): 34.6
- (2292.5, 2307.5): 47.2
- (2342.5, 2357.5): 50.4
